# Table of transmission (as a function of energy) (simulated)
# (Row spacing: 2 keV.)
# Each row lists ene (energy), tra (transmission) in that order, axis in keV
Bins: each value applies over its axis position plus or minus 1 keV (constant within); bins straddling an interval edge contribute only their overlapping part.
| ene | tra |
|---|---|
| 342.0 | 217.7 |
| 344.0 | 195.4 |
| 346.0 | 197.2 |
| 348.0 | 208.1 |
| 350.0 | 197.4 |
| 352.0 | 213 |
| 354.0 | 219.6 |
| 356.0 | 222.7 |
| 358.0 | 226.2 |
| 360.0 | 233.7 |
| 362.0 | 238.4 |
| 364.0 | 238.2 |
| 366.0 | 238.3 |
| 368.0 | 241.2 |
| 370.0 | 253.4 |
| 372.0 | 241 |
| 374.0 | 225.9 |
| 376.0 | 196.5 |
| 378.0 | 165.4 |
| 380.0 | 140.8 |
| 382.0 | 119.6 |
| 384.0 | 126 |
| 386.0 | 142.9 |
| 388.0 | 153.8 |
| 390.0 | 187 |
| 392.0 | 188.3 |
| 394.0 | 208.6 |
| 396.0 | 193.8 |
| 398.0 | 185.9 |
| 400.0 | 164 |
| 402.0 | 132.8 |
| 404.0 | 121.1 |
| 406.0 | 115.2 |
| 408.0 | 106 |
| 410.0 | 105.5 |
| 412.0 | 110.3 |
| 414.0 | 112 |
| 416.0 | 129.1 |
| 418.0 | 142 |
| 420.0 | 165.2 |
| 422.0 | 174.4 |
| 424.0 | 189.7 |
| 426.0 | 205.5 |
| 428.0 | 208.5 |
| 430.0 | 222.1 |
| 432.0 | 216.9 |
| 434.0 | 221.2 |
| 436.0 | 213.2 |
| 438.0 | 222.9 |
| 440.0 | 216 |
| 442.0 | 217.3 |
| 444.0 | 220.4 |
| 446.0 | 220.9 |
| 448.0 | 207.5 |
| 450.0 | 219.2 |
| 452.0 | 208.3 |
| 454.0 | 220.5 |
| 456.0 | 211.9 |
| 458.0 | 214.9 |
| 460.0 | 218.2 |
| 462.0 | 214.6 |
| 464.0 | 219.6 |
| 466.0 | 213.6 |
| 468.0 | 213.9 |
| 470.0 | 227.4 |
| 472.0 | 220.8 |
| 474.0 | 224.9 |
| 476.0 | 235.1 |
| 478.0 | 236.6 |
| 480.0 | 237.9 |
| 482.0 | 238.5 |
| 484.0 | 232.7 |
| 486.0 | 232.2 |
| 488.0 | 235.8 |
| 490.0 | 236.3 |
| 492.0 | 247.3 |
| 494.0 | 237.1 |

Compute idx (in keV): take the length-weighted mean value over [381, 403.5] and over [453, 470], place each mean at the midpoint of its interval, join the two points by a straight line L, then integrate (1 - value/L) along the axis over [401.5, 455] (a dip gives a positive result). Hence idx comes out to 3.6 keV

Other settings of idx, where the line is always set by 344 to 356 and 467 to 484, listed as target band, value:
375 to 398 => 5.1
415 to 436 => 3.1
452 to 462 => 0.5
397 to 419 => 8.9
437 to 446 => 0.2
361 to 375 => -1.9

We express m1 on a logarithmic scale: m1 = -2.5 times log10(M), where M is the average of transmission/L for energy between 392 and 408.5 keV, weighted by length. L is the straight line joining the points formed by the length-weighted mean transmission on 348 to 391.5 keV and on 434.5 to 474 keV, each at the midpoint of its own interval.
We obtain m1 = 0.30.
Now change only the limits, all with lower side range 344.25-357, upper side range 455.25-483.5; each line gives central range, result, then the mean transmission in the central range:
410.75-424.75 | 0.44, 145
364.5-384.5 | 0.07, 198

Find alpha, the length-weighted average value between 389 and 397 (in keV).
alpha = 194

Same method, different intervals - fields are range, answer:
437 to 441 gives 219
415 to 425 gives 160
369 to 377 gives 229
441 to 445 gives 219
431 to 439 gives 219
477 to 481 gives 237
